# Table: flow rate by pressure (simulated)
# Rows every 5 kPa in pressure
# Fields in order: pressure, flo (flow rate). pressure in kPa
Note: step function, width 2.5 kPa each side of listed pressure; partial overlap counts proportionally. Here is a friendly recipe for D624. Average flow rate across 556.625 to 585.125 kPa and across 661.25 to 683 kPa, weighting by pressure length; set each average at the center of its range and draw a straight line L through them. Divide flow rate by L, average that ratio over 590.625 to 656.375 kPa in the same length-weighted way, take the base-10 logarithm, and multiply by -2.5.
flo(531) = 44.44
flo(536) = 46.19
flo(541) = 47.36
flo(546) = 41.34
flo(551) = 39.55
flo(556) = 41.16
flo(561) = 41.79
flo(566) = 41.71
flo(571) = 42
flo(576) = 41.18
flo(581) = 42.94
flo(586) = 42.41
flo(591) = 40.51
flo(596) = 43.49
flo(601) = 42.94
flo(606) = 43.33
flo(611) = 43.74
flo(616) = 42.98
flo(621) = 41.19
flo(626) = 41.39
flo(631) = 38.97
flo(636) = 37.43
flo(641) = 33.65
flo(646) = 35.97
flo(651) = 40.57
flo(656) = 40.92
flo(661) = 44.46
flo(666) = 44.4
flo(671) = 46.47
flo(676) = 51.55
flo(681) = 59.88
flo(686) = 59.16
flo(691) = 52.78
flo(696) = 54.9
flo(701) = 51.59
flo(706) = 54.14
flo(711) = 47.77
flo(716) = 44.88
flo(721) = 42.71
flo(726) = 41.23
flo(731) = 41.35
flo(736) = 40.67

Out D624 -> 0.13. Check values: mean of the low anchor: 41.9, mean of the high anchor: 49.7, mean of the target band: 40.5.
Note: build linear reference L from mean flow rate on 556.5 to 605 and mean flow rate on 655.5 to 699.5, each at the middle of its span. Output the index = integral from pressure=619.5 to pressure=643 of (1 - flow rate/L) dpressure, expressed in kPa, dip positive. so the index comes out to 4.1 kPa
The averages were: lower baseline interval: 42.1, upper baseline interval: 51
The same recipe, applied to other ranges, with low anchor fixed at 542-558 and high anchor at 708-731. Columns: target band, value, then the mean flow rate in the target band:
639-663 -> 2.14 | 39.1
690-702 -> -2.65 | 53.3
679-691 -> -4.03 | 58.1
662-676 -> -1.03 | 46.4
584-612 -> -0.40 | 42.7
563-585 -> -0.16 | 42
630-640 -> 1.24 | 37.4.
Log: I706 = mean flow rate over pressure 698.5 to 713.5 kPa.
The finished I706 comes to 51.2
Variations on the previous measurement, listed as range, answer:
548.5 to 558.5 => 40.4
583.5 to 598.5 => 42.1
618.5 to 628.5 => 41.3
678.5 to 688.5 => 59.5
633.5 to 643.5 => 35.5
